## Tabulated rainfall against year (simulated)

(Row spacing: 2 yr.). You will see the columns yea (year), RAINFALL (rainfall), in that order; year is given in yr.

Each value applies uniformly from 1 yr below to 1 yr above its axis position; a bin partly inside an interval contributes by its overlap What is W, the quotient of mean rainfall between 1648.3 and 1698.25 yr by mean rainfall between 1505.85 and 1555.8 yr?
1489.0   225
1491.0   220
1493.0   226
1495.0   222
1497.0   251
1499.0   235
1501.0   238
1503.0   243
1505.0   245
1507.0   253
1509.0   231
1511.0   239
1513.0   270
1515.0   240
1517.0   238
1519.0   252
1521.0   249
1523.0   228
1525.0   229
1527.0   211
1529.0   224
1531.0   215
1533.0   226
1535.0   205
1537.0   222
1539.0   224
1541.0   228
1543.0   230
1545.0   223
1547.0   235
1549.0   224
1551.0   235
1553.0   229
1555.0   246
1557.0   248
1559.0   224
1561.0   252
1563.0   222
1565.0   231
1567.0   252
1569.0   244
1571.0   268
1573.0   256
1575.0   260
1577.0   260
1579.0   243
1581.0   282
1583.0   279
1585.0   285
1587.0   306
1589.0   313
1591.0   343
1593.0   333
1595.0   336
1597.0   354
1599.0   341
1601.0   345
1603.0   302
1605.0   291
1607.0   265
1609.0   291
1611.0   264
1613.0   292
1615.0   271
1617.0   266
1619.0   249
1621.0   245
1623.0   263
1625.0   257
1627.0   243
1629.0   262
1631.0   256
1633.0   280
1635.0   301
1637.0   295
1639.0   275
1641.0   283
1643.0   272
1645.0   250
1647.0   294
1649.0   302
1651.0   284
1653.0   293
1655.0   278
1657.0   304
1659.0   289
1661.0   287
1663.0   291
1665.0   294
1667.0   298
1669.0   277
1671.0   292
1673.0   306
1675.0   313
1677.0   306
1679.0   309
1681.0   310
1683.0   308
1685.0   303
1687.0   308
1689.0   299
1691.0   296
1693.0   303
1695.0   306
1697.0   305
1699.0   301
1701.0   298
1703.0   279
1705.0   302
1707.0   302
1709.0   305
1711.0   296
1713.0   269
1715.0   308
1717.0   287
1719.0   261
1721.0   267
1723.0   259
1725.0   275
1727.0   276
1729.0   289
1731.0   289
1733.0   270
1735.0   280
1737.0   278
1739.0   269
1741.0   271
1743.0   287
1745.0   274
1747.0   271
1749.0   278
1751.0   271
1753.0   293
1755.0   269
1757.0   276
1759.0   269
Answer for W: 1.29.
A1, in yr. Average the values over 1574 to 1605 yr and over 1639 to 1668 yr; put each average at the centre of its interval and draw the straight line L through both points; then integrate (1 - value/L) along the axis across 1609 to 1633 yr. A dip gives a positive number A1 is 2.7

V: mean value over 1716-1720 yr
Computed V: 274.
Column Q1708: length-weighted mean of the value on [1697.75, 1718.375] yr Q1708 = 294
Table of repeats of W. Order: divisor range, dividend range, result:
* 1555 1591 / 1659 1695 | 1.14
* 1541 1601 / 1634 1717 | 1.10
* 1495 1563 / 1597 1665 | 1.21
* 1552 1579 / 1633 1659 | 1.16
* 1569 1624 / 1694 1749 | 0.99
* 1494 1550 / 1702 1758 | 1.20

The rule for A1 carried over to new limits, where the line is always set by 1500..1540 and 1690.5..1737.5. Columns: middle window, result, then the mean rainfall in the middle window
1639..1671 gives -1.8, 286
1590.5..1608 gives -4.6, 323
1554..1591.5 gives -2.1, 263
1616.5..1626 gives 0.2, 255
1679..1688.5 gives -0.9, 307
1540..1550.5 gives 0.6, 228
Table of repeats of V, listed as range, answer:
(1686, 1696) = 302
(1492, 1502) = 234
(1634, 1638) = 298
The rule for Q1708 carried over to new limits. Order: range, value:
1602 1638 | 272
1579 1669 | 288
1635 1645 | 280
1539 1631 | 268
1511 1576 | 236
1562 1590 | 264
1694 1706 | 298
